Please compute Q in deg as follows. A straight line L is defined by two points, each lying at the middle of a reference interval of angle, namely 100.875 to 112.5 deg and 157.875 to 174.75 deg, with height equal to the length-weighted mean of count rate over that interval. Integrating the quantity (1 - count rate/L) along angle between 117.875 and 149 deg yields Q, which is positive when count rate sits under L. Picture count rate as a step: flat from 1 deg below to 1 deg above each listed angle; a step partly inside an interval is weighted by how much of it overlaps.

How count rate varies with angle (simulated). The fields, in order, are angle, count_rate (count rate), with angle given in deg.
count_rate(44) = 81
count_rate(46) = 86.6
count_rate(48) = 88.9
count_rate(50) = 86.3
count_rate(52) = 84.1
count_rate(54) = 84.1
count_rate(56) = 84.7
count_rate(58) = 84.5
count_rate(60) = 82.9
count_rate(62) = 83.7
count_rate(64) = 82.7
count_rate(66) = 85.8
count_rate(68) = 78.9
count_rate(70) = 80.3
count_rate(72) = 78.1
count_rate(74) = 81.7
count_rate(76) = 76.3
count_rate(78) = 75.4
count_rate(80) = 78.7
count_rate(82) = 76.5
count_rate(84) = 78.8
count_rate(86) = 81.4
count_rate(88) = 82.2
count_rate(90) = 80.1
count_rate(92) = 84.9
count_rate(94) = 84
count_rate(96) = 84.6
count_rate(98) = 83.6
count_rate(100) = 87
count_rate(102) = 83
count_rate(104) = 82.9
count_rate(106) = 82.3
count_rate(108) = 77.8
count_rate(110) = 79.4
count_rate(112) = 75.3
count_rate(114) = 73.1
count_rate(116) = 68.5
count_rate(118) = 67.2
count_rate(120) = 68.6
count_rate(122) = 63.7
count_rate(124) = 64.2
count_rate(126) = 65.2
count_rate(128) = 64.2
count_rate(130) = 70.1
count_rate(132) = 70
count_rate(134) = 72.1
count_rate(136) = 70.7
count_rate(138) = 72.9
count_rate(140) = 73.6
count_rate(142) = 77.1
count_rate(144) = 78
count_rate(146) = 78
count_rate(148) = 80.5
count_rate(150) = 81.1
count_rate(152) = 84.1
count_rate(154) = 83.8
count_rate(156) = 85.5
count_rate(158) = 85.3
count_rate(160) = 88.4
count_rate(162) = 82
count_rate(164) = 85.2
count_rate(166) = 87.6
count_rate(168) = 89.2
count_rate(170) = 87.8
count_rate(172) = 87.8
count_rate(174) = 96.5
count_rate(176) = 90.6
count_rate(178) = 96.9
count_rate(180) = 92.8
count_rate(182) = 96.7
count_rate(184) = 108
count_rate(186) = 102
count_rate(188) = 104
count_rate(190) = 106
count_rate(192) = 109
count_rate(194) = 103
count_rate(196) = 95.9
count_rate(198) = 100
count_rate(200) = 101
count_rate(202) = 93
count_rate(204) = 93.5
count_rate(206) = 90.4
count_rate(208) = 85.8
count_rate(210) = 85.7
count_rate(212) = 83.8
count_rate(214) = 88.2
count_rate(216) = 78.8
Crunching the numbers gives 4.7 deg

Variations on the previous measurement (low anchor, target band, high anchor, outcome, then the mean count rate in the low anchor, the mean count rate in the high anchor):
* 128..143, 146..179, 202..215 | -3.7 deg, 71.8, 88.3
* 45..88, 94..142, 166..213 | 7.3 deg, 81.9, 95.5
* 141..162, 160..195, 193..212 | -2.9 deg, 82.2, 93.7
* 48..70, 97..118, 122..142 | -1.3 deg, 83.8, 69.3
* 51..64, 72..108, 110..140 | -2.0 deg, 83.9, 69.5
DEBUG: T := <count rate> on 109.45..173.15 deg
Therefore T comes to 76.9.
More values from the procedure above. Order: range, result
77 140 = 75.7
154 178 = 88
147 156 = 82.7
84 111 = 82.4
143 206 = 92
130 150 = 74.8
